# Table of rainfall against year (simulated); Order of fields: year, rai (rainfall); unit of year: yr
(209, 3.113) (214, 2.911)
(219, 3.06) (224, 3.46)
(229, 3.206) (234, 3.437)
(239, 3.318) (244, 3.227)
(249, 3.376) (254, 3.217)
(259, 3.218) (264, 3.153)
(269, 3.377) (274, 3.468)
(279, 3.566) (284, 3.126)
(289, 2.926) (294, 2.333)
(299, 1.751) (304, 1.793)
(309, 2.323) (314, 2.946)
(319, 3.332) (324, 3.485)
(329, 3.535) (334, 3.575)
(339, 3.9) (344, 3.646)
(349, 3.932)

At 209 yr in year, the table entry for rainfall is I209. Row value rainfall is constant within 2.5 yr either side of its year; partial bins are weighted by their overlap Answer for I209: 3.113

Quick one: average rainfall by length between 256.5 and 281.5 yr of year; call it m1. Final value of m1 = 3.36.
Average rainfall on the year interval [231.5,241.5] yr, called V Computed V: 3.38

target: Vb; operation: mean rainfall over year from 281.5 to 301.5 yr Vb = 2.53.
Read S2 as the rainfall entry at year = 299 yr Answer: 1.751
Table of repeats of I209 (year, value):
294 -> 2.333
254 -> 3.217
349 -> 3.932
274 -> 3.468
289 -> 2.926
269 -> 3.377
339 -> 3.9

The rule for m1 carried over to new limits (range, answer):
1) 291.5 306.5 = 1.96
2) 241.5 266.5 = 3.24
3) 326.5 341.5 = 3.67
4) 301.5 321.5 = 2.6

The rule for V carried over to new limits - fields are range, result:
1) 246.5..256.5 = 3.3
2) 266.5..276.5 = 3.42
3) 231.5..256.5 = 3.31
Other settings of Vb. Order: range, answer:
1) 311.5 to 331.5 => 3.32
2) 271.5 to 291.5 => 3.27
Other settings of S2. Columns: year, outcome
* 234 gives 3.437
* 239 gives 3.318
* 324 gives 3.485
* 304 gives 1.793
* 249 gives 3.376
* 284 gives 3.126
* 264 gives 3.153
